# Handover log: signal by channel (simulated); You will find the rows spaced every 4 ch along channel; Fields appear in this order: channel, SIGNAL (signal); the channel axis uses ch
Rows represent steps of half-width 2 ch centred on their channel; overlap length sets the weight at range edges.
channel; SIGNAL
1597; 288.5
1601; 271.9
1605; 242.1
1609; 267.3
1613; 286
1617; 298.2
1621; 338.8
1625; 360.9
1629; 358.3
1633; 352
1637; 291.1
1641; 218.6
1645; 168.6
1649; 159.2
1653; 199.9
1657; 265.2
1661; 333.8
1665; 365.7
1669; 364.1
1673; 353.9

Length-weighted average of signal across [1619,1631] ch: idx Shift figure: 353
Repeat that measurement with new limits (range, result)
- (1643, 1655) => 176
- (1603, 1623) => 286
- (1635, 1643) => 255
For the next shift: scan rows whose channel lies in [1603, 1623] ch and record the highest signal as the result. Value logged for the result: 338.8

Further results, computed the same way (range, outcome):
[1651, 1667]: 365.7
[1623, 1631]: 360.9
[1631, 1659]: 352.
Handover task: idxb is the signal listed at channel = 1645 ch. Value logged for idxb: 168.6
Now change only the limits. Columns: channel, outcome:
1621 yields 338.8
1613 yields 286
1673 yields 353.9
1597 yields 288.5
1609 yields 267.3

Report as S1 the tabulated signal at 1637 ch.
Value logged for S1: 291.1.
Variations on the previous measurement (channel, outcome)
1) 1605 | 242.1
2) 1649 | 159.2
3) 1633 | 352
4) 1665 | 365.7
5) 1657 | 265.2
